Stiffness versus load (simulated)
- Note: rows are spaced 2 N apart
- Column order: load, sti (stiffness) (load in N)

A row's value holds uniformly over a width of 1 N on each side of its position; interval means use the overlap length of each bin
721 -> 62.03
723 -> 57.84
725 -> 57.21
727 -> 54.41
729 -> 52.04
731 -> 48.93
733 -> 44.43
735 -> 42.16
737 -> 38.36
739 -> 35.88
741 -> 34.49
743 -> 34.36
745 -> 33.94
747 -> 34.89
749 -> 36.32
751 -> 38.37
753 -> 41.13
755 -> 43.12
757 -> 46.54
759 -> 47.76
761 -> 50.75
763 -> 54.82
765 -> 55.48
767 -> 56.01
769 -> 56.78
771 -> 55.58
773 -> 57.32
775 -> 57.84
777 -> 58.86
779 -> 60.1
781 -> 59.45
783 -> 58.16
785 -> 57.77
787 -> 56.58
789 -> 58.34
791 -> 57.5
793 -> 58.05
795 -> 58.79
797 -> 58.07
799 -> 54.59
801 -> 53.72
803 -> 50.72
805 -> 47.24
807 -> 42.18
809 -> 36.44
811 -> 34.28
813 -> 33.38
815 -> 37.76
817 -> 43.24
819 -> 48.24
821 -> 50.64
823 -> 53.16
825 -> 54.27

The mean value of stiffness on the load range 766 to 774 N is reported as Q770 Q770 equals 56.4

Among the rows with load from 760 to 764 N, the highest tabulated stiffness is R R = 54.82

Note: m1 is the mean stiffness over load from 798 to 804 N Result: 53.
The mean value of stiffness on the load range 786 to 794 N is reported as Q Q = 57.6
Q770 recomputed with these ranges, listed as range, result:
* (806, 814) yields 36.6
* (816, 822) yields 47.4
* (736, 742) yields 36.2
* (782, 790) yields 57.7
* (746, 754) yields 37.7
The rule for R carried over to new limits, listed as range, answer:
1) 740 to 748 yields 34.89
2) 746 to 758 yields 46.54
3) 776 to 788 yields 60.1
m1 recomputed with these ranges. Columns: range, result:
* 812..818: 38.1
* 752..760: 44.6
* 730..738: 43.5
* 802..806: 49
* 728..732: 50.5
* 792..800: 57.4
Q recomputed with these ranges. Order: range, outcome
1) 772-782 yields 58.7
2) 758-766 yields 52.2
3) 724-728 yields 55.8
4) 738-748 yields 34.7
